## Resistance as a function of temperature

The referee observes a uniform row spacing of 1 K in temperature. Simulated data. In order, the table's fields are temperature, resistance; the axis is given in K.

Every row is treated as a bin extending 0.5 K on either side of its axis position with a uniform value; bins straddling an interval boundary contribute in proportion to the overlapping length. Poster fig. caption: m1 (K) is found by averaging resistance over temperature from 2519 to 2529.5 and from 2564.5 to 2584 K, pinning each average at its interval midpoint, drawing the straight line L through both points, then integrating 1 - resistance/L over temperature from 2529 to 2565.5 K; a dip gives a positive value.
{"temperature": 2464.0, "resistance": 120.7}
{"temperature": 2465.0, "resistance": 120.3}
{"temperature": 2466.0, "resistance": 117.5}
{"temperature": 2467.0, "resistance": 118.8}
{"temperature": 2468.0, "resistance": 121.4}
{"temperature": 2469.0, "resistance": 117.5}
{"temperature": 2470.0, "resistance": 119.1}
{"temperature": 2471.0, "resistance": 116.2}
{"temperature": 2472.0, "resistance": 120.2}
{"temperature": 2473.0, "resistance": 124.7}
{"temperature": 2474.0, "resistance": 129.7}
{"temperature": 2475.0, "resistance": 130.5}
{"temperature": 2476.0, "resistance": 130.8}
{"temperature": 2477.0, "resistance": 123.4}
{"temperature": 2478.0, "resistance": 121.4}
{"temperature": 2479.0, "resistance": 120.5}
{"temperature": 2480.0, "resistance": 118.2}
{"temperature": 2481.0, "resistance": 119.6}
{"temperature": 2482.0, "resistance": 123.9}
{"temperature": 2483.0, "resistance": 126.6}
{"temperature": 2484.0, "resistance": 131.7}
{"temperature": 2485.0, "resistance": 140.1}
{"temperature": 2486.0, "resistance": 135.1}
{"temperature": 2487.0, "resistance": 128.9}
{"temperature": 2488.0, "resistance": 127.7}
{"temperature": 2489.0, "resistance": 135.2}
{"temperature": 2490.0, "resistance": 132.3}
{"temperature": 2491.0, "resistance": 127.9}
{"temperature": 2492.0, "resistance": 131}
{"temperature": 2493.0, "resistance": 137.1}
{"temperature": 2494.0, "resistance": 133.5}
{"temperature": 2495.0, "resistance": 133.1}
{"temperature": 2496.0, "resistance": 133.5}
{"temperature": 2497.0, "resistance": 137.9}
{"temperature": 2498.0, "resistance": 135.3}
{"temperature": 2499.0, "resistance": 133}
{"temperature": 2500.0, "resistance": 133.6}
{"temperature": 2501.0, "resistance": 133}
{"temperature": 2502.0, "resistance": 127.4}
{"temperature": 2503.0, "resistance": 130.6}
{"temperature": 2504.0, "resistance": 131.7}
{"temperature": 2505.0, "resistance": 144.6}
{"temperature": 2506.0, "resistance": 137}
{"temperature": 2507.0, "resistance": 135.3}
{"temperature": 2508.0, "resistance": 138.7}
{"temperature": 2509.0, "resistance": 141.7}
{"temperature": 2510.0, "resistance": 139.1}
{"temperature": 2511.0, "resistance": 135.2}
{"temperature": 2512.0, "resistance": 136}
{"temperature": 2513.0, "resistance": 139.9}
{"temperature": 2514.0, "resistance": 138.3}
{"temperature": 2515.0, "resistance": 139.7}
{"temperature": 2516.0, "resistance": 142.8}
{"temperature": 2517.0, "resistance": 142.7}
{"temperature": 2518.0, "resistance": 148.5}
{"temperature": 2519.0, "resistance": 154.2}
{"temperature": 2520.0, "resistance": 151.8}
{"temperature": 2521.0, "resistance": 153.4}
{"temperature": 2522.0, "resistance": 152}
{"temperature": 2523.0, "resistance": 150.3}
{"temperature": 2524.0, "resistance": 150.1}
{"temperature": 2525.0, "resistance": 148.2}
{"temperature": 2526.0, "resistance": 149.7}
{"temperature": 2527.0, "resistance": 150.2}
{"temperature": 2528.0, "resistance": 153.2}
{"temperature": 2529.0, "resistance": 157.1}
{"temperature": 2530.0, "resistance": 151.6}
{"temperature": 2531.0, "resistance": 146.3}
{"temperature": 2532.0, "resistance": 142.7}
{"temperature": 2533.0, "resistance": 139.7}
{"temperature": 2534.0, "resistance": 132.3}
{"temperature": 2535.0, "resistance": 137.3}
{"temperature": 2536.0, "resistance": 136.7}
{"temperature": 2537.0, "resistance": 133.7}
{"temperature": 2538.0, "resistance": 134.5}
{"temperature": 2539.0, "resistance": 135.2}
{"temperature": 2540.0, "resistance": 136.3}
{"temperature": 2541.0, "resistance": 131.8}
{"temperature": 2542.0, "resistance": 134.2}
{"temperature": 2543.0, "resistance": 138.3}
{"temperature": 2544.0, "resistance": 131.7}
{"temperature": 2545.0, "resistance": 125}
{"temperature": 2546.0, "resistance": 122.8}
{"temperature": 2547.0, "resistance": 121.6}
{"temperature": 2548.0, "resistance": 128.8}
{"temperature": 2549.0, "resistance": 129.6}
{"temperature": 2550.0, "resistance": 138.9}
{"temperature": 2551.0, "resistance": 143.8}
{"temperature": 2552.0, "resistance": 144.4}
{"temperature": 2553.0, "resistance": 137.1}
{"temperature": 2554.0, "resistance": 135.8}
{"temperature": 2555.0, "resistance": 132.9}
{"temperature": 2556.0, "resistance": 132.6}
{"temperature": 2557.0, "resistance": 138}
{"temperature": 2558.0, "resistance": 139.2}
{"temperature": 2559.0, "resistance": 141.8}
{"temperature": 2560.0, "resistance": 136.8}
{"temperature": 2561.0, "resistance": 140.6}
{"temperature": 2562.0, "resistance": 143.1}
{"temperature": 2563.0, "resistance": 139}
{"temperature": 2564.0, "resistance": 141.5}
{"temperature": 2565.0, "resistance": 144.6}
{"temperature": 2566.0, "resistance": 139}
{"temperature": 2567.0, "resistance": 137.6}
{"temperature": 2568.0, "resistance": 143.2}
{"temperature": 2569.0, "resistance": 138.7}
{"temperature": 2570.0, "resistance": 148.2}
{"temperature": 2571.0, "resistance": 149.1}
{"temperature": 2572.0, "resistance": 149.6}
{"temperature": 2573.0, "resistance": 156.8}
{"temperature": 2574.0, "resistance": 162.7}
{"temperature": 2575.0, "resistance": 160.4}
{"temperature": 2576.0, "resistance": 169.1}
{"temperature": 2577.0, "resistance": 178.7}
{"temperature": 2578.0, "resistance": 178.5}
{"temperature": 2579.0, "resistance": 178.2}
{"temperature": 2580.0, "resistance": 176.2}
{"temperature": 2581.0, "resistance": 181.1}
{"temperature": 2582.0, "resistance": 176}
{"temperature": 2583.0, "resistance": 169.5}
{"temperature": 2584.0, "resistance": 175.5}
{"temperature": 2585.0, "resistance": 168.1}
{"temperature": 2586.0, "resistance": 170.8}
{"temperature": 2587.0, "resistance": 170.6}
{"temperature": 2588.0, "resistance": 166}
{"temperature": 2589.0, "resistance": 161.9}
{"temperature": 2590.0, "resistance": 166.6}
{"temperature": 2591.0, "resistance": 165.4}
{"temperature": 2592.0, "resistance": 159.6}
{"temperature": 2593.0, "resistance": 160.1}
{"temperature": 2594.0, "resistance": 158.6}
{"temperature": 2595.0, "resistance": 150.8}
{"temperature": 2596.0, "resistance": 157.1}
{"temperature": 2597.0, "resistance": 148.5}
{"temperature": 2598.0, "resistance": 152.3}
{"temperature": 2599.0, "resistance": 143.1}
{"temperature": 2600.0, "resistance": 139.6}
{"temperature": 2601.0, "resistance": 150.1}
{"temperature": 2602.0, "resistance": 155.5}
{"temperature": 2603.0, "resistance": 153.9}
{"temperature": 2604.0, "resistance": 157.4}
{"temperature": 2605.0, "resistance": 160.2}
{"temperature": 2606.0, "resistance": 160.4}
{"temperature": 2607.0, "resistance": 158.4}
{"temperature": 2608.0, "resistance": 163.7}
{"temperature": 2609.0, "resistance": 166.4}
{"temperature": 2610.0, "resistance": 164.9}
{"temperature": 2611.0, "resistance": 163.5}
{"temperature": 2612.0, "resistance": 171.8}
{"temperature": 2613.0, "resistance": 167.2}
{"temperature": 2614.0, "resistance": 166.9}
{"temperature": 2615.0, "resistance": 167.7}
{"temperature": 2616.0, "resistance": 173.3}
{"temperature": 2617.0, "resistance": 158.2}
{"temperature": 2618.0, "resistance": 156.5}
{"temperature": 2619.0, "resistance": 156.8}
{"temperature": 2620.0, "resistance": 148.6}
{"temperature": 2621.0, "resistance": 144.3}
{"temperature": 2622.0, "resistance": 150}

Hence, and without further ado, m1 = 4.4 K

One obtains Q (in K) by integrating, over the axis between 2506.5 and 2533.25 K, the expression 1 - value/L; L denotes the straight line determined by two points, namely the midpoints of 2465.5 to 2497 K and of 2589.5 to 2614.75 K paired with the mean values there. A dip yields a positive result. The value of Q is -1.66 K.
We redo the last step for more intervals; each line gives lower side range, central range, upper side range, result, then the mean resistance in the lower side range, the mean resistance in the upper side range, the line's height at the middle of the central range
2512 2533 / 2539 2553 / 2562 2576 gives 1.4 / 148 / 148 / 148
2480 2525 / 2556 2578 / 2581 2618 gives 0.8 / 137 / 162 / 154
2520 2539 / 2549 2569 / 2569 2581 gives 2.3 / 145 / 164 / 157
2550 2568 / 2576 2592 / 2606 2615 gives -2.1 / 139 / 165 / 152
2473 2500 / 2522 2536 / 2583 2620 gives -0.5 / 130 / 161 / 141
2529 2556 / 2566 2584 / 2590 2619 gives -1.6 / 136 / 159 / 148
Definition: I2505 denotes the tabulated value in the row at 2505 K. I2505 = 144.6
